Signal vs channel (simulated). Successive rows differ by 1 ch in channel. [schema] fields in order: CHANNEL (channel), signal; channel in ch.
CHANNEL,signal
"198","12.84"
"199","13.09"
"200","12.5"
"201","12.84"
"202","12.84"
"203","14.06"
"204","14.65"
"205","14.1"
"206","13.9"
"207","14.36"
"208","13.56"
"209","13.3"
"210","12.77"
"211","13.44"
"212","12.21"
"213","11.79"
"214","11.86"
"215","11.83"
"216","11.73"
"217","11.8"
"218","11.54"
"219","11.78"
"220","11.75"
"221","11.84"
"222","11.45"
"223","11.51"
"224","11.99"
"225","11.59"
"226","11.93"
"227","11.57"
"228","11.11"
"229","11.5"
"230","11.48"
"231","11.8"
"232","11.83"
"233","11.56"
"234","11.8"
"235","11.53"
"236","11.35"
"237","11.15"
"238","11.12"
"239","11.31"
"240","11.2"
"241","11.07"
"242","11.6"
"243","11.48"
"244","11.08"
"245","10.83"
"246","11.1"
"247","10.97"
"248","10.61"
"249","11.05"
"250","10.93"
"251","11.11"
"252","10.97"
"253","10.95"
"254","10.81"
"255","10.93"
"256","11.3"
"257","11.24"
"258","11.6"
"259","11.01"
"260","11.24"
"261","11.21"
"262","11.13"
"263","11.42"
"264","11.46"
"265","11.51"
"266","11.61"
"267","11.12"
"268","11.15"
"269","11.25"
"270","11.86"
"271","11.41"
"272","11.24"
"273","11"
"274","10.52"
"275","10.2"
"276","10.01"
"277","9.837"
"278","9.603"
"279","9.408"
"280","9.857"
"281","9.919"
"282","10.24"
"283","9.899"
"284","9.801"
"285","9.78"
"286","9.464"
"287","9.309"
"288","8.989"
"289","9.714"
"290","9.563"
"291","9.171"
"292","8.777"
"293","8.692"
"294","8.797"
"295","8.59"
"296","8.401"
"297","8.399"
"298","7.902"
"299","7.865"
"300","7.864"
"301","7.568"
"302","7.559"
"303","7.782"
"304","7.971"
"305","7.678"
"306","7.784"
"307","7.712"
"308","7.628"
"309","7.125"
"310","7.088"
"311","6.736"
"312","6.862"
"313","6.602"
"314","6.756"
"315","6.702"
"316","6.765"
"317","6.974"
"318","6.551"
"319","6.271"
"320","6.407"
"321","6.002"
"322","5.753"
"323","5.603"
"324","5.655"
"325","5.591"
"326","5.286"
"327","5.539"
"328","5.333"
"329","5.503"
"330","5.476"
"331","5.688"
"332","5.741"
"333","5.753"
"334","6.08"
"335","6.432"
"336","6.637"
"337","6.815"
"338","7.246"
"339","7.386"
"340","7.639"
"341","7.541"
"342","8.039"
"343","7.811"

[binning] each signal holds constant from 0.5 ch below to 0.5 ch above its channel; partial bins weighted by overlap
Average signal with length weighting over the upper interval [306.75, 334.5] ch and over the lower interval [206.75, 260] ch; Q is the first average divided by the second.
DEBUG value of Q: 0.5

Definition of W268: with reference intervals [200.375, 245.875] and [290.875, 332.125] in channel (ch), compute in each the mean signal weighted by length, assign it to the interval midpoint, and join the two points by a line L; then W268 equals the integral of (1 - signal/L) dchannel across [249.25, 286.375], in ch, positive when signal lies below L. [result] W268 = -5.0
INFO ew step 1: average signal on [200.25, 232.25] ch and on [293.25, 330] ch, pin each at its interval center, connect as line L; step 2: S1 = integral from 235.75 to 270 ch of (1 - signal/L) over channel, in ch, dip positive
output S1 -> -3.1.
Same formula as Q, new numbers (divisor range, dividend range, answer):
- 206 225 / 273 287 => 0.81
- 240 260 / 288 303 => 0.76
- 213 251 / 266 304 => 0.83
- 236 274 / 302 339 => 0.58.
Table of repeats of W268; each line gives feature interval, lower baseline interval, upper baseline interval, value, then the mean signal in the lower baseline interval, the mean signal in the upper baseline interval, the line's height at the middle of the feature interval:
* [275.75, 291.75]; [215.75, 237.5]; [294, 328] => -2.17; 11.6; 7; 8.49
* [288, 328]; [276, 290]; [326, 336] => 1.81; 9.69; 5.75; 7.64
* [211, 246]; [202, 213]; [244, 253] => 1.74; 13.5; 11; 12.2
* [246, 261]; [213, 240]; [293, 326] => -1.35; 11.6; 7.15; 10.2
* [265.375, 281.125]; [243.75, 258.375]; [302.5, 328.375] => -1.87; 11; 6.63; 9.51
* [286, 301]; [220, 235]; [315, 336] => -1.69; 11.6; 5.96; 7.81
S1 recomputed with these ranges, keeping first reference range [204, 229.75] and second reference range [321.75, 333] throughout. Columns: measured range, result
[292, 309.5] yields -1.9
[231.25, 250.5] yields -0.8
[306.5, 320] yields -1.0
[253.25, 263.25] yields -1.4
